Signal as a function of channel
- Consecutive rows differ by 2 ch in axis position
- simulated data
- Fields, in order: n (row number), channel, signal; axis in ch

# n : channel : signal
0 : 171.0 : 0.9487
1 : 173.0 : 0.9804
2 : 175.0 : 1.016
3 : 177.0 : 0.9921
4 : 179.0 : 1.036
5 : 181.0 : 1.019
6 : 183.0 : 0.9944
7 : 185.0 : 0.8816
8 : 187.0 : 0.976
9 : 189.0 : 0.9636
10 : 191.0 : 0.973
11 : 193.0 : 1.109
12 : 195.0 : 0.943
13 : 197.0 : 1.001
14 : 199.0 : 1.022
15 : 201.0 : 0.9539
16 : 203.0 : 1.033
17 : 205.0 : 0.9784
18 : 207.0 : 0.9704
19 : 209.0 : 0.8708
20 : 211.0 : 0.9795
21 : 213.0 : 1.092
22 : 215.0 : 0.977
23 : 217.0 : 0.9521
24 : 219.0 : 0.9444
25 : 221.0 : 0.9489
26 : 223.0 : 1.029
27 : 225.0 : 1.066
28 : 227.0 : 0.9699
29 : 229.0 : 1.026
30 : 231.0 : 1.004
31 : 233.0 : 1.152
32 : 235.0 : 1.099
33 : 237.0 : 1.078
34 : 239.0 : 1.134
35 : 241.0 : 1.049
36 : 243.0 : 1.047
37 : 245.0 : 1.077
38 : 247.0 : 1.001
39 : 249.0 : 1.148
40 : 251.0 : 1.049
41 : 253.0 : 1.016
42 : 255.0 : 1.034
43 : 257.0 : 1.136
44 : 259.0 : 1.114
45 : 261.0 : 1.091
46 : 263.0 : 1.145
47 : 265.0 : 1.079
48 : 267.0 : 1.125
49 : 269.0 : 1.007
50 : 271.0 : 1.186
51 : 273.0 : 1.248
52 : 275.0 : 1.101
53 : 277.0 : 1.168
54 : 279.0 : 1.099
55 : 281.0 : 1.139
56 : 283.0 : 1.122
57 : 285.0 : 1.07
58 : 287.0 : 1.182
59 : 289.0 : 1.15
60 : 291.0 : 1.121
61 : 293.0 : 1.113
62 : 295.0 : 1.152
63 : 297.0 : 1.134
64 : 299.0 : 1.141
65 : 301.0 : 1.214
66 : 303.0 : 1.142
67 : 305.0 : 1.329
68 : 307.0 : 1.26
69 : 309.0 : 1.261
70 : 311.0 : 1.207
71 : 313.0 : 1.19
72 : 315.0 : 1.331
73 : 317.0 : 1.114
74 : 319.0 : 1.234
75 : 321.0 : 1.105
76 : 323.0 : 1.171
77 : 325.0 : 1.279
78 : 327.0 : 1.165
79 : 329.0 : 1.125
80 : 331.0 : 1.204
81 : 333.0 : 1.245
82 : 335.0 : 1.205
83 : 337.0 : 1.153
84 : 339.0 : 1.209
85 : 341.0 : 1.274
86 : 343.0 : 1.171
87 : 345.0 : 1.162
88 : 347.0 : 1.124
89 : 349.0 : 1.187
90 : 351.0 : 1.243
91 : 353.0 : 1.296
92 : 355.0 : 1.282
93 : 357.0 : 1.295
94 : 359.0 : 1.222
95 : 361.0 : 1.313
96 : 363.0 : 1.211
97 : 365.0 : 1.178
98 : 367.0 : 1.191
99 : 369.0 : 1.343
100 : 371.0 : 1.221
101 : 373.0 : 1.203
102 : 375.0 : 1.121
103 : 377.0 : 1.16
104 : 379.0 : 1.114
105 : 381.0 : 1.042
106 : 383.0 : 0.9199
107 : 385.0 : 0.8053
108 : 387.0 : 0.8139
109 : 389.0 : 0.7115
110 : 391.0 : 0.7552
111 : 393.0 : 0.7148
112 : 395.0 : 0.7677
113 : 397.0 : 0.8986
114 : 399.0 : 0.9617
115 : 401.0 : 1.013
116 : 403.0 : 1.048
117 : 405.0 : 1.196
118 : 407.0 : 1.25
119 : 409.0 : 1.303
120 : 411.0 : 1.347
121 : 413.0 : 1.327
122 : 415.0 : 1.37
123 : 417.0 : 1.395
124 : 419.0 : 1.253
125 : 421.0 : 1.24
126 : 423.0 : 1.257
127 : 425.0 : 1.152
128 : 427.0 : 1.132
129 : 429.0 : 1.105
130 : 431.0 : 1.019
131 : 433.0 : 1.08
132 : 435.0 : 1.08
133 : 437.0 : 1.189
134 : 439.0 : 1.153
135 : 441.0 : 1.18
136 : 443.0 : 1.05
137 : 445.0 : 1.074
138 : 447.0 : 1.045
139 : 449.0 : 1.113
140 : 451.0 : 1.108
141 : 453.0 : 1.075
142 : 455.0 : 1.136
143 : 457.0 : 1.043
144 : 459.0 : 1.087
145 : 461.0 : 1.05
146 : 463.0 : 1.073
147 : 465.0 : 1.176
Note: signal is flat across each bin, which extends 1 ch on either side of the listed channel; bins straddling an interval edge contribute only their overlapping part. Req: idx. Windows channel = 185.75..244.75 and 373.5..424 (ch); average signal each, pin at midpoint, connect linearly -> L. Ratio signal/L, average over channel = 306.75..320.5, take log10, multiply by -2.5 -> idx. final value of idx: -0.17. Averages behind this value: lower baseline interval 1.01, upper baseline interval 1.07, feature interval 1.22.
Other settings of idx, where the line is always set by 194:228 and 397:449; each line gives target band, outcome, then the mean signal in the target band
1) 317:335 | -0.102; 1.19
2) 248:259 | -0.062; 1.08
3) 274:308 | -0.102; 1.16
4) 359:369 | -0.113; 1.24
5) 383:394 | 0.413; 0.775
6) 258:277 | -0.093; 1.12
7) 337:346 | -0.099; 1.2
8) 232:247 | -0.080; 1.08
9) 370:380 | -0.040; 1.16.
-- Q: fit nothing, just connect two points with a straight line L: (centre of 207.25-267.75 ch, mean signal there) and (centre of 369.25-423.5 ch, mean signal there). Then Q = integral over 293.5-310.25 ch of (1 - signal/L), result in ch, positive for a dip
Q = -2.2 ch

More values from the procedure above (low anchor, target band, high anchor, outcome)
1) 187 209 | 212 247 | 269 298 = 0.2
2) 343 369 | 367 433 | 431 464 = 3.8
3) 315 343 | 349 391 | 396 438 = 2.1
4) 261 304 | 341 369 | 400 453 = -1.8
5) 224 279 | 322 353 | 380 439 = -3.4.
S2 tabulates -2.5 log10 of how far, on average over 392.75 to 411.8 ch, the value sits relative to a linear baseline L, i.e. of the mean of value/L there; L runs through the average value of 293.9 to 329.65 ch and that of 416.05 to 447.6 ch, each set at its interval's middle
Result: 0.10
